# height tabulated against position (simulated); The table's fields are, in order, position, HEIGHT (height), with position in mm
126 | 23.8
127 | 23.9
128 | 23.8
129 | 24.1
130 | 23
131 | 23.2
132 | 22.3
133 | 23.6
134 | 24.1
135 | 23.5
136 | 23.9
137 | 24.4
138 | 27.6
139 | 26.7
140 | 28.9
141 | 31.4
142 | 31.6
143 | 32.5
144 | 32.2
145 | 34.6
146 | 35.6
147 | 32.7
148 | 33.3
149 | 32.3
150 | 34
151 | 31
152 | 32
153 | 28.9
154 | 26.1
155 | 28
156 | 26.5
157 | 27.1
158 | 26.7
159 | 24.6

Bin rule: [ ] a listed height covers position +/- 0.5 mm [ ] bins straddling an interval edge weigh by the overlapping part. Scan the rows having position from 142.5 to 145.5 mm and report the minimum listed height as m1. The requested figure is 32.2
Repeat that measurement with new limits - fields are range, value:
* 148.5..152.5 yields 31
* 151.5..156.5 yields 26.1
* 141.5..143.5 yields 31.6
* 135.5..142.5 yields 23.9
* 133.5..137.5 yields 23.5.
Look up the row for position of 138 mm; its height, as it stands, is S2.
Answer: 27.6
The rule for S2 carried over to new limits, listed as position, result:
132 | 22.3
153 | 28.9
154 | 26.1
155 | 28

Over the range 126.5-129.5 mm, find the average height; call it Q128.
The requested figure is 23.9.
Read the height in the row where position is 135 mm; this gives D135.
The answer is 23.5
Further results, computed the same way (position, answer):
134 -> 24.1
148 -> 33.3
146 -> 35.6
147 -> 32.7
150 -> 34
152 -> 32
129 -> 24.1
